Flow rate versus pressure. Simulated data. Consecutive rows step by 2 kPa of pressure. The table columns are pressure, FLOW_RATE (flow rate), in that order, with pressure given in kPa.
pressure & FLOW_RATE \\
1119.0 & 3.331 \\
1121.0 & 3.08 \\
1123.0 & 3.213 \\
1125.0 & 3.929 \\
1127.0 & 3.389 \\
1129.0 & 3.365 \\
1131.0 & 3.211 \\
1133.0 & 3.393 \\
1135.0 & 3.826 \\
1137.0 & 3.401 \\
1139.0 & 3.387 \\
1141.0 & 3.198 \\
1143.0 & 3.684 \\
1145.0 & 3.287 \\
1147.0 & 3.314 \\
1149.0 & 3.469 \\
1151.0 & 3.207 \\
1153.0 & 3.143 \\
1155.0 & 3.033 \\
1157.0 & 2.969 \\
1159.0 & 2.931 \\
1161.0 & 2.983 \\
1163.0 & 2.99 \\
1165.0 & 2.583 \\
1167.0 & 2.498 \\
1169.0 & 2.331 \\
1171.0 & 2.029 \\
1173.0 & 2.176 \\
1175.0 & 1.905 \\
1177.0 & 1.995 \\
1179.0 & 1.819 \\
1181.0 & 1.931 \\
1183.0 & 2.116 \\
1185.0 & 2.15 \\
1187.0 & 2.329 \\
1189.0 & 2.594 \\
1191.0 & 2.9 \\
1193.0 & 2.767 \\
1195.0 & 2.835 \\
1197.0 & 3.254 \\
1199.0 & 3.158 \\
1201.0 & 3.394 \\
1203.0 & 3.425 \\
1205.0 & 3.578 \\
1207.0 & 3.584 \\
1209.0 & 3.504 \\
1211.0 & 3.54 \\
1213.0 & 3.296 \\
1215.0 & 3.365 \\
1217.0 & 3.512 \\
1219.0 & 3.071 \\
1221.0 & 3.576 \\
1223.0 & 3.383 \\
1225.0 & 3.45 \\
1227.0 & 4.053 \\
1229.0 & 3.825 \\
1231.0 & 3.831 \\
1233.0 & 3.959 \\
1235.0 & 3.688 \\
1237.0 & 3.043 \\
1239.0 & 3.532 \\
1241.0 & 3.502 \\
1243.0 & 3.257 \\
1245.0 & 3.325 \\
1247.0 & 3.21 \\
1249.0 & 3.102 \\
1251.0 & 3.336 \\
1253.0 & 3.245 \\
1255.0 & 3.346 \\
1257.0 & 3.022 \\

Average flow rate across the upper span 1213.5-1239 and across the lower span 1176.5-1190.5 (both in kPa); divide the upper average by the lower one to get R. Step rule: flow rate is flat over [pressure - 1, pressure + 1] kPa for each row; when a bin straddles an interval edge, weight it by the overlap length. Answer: 1.64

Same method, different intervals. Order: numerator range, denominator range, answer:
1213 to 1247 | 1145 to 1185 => 1.35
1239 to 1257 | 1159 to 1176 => 1.33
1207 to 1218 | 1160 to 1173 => 1.36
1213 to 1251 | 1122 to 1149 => 1.01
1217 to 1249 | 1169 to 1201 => 1.44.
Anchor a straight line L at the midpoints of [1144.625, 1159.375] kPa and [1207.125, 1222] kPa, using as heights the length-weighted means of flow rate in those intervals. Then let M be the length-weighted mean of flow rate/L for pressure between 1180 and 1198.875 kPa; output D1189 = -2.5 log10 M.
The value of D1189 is 0.28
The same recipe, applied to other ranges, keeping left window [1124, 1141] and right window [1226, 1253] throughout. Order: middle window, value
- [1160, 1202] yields 0.36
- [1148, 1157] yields 0.09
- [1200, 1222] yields 0.02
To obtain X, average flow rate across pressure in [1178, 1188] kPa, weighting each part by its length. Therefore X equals 2.07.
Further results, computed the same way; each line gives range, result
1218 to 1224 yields 3.34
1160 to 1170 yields 2.68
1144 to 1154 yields 3.28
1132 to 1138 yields 3.54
